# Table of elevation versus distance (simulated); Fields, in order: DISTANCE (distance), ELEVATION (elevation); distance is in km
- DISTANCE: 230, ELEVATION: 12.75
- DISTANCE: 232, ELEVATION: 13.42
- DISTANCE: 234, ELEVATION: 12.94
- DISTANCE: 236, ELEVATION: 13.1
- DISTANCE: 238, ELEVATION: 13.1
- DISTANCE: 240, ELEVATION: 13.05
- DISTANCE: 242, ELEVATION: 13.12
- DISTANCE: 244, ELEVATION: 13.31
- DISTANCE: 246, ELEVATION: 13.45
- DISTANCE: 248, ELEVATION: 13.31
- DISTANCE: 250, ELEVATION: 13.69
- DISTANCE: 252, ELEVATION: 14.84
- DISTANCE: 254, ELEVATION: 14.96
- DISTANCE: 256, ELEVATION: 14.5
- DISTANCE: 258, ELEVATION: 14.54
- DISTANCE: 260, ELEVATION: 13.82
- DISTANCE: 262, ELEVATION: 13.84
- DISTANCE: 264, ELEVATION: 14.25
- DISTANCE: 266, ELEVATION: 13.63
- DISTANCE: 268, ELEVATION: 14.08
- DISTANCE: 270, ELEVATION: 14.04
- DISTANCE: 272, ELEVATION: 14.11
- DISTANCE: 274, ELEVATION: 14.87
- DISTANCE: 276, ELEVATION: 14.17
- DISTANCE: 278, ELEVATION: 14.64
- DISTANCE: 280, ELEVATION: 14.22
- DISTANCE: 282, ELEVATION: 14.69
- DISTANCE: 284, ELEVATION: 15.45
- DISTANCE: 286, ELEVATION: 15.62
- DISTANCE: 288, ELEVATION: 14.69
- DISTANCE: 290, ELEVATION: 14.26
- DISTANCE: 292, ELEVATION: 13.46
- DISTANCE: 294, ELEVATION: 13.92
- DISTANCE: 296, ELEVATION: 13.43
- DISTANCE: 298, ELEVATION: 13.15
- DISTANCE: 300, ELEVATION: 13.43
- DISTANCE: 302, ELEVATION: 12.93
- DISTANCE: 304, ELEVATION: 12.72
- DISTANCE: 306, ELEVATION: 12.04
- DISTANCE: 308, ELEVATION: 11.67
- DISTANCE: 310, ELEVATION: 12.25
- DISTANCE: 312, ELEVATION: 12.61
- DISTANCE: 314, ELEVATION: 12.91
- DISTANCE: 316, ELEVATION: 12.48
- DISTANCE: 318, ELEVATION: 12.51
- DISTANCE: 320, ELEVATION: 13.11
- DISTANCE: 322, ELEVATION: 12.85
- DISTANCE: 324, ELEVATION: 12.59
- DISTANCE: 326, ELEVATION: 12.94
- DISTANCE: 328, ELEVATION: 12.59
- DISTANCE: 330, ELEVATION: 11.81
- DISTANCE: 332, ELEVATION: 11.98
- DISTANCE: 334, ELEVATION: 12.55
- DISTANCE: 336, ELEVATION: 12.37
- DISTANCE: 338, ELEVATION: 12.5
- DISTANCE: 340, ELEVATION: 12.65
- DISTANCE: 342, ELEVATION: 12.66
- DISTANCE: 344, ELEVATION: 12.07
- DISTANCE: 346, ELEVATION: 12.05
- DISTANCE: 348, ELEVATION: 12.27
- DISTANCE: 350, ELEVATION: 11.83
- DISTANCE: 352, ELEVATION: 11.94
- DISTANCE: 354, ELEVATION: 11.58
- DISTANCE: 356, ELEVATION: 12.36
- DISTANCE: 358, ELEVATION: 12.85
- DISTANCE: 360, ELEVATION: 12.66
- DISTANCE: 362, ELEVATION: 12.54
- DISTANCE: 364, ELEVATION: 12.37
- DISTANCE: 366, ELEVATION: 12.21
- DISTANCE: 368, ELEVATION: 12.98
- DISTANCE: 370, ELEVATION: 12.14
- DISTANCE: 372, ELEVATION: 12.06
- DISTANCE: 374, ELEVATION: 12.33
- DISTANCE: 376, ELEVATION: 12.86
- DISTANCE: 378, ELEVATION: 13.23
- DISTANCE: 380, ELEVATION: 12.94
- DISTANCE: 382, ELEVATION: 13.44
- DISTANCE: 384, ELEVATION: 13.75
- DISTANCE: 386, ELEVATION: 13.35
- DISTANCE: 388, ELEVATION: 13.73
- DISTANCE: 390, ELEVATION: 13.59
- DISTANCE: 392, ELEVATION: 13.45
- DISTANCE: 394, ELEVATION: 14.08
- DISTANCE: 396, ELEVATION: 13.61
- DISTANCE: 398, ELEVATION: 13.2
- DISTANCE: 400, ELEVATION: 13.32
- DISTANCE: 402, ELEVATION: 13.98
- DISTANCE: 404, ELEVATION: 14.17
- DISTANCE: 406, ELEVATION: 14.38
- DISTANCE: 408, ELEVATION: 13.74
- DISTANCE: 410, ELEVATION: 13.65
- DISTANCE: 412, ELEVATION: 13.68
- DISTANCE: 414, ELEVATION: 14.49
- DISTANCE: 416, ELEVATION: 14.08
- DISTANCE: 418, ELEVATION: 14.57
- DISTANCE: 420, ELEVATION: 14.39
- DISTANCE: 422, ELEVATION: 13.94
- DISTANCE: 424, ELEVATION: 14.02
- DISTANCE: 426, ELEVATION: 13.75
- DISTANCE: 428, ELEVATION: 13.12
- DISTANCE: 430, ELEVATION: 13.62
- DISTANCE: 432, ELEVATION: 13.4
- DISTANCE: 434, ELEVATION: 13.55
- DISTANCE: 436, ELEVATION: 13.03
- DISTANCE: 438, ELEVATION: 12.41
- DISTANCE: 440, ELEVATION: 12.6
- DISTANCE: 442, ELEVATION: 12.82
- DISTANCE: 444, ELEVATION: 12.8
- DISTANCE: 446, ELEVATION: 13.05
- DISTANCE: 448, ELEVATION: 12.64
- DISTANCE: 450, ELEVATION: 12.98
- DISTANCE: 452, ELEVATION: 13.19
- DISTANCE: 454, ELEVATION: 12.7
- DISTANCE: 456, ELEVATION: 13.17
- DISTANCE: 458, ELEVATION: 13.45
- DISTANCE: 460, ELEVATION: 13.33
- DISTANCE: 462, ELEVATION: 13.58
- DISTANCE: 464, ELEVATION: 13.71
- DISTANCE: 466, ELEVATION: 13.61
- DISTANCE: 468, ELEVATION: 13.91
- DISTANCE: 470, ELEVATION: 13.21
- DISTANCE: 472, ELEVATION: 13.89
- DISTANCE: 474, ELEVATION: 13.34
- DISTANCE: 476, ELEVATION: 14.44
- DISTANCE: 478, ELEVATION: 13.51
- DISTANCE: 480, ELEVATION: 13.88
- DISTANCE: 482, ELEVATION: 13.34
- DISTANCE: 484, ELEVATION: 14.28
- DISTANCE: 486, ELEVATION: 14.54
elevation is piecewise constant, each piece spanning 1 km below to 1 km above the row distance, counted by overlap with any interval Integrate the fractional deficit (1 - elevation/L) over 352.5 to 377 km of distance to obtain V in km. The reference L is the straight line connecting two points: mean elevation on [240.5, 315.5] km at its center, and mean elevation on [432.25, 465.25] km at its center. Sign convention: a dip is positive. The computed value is 1.9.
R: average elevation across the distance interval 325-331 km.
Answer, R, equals 12.4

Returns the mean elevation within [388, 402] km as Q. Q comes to 13.6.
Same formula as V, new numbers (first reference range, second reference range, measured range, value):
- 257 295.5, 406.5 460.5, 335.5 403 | 4.84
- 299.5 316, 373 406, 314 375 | 2.58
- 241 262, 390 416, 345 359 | 1.75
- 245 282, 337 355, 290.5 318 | 0.69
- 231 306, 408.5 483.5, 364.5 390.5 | 1.33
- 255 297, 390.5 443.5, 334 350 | 1.88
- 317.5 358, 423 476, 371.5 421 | -2.95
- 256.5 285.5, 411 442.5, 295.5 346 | 5.48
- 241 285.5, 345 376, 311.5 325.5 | 0.40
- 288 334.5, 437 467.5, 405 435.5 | -1.99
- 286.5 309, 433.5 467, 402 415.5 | -0.90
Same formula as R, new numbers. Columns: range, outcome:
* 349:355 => 11.8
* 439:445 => 12.7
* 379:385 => 13.4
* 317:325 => 12.8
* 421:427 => 13.9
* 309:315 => 12.6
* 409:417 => 14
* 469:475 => 13.5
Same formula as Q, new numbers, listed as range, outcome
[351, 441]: 13.3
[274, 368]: 12.9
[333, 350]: 12.4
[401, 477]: 13.5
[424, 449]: 13.1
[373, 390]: 13.2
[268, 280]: 14.3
